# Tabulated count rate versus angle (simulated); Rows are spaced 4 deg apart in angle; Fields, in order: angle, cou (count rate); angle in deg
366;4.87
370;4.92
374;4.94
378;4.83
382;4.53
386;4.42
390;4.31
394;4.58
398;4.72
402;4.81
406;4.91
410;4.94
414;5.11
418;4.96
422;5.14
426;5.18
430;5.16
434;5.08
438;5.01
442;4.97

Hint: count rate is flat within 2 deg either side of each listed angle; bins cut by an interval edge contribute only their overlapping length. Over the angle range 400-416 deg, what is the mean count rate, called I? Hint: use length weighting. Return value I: 4.94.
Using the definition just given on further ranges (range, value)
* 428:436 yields 5.12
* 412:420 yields 5.04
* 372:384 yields 4.77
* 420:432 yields 5.16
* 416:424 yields 5.05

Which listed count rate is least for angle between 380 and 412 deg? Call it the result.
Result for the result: 4.31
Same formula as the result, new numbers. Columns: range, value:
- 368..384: 4.53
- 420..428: 5.14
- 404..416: 4.91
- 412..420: 4.96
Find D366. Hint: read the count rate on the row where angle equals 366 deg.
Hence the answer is 4.87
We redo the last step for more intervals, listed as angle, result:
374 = 4.94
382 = 4.53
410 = 4.94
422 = 5.14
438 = 5.01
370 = 4.92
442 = 4.97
